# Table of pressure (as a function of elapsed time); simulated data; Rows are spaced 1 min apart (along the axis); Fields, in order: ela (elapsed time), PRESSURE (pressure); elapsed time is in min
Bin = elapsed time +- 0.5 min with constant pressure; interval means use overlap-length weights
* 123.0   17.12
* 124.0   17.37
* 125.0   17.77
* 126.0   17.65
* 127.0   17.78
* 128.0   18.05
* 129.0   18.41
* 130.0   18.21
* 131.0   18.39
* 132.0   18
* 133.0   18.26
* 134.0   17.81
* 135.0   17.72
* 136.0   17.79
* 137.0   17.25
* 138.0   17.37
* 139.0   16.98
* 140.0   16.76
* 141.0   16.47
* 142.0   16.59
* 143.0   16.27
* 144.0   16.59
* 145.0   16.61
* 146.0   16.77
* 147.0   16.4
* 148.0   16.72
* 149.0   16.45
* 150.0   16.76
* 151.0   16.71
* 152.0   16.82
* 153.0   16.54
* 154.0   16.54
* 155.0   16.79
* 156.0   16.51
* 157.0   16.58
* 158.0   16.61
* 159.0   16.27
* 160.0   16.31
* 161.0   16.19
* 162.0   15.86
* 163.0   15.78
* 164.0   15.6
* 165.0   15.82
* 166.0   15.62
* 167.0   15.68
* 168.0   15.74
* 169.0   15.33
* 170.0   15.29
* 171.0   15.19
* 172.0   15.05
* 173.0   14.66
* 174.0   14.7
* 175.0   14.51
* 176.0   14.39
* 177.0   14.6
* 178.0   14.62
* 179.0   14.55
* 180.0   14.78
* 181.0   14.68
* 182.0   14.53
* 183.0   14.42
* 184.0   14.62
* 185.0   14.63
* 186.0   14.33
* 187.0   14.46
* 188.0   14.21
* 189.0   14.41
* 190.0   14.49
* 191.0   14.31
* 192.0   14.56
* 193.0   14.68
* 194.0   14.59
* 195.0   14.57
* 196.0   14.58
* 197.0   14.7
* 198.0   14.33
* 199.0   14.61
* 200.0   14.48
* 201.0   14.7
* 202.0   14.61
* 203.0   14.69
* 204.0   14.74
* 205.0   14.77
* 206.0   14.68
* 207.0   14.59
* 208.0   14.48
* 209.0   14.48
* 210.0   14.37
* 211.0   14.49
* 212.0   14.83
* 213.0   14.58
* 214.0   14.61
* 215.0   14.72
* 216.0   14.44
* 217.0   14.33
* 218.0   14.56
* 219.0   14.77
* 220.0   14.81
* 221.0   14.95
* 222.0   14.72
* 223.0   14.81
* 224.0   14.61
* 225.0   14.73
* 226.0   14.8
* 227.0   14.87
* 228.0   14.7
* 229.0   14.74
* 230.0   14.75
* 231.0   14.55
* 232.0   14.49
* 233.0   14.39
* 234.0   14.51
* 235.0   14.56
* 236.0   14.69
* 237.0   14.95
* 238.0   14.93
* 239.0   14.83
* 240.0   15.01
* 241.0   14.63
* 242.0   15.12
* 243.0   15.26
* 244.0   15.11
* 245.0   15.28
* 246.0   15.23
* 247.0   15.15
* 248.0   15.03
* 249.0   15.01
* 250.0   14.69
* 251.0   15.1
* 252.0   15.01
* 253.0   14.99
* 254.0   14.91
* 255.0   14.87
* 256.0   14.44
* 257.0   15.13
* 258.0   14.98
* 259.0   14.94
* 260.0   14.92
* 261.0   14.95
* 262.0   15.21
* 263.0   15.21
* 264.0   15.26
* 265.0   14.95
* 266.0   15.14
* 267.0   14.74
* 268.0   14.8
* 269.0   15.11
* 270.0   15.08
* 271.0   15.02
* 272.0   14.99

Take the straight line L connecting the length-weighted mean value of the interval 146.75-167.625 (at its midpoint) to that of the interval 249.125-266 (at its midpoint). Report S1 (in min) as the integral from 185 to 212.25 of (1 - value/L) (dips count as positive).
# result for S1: 2.1 min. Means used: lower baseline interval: 16.3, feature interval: 14.5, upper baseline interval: 15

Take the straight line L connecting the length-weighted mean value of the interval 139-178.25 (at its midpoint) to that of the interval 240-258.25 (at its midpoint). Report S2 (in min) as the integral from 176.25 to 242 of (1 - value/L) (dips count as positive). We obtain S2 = 3.5 min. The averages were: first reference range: 16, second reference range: 15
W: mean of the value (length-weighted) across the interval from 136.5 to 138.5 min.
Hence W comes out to 17.3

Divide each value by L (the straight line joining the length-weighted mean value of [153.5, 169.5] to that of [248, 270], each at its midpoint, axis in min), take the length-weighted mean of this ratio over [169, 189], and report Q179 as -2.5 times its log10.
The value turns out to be 0.09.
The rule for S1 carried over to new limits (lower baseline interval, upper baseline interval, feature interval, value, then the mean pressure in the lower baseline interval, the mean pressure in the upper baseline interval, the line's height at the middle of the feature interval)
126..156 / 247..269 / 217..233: 0.9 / 17.2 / 15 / 15.6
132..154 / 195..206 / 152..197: 1.4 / 17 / 14.6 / 15.7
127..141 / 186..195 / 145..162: 0.1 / 17.7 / 14.5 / 16.6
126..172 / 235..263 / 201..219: 1.2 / 16.7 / 15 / 15.6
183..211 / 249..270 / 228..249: 0.0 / 14.5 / 15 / 14.8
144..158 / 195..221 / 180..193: 0.7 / 16.6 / 14.6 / 15.4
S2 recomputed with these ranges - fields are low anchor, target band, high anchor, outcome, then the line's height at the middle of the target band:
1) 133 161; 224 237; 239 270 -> 0.6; 15.4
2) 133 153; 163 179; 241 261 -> 1.3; 16.4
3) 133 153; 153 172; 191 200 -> 0.1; 16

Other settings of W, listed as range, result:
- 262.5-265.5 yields 15.1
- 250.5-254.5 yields 15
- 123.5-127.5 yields 17.6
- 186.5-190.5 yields 14.4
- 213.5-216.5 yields 14.6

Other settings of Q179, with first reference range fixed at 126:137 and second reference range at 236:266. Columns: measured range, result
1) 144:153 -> 0.06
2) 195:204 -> 0.12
